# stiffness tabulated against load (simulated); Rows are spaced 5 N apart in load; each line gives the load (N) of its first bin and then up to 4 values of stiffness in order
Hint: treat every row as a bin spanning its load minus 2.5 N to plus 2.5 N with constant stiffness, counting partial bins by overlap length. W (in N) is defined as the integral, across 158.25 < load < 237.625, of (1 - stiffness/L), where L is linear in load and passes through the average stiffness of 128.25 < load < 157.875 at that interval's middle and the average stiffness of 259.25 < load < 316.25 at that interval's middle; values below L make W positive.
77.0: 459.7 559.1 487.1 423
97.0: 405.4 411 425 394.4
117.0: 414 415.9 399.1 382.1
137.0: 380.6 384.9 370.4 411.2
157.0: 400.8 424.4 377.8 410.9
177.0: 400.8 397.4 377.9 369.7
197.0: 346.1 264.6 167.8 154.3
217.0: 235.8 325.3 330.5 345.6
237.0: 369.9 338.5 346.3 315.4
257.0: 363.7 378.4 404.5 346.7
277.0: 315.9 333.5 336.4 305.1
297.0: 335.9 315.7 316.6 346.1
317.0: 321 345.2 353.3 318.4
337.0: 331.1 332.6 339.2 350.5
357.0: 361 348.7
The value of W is 8.4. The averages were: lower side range 388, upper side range 339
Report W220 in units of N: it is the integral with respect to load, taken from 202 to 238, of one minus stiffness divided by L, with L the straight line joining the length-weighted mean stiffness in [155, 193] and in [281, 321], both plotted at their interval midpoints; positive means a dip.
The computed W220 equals 9.6 N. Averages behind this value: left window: 396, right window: 327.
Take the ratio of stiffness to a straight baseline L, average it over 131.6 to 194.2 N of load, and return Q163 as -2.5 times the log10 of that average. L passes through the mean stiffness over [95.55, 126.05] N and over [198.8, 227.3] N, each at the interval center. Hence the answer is -0.21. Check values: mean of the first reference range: 411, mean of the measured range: 392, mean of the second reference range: 242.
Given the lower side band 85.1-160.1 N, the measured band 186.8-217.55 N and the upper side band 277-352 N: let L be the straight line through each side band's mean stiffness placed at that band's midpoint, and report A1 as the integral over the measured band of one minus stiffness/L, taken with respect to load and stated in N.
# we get 8.8 N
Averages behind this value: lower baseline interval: 406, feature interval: 268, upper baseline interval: 331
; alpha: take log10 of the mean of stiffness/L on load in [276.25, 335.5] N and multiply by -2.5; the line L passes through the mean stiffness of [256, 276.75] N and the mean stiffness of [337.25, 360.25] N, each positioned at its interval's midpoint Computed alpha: 0.09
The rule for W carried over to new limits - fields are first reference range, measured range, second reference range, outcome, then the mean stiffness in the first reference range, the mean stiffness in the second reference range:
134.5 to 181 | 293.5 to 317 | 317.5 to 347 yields 1.2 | 396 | 335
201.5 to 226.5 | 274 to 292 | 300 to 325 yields -1.5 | 235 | 330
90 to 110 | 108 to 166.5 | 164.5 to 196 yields 0.6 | 415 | 387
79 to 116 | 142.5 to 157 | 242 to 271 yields 0.8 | 443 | 359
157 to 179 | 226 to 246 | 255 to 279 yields 1.5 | 403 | 363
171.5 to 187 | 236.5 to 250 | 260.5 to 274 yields 1.3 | 398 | 378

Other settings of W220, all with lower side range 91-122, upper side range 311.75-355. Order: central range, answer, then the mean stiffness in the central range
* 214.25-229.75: 3.2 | 296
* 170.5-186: -0.5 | 400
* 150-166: -0.6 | 409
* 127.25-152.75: 1.0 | 385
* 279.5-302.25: 1.6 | 326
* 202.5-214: 6.1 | 179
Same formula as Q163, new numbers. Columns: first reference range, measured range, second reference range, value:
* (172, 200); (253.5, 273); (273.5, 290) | -0.10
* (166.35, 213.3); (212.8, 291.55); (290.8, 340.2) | -0.02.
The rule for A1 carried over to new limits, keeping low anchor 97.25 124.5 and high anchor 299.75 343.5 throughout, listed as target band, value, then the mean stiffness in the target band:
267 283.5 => 0.29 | 343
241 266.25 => 0.28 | 353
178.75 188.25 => -0.15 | 390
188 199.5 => 0.59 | 361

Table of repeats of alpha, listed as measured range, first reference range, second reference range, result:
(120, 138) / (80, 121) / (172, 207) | 0.039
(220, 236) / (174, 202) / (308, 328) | 0.069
